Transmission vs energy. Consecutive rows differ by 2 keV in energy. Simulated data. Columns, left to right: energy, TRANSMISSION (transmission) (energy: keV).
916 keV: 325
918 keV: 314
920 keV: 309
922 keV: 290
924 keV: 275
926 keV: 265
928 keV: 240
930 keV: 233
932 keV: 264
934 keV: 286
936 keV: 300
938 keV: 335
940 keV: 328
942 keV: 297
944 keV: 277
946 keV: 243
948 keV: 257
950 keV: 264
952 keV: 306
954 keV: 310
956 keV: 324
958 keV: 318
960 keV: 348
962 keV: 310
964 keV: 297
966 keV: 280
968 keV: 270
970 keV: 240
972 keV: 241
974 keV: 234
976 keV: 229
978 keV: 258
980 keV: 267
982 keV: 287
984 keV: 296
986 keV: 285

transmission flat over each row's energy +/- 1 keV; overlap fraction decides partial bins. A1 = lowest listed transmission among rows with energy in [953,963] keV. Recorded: 310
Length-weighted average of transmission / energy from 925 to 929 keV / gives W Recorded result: 252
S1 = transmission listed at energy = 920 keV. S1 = 309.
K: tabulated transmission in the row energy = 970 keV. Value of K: 240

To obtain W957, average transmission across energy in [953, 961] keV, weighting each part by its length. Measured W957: 325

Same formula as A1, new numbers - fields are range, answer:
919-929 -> 240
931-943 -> 264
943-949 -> 243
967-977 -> 229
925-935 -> 233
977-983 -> 258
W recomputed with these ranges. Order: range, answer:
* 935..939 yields 318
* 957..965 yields 318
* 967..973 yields 250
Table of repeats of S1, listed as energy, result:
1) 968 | 270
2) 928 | 240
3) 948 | 257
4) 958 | 318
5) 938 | 335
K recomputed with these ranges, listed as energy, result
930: 233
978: 258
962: 310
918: 314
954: 310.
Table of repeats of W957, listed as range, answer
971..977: 235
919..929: 276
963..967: 288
